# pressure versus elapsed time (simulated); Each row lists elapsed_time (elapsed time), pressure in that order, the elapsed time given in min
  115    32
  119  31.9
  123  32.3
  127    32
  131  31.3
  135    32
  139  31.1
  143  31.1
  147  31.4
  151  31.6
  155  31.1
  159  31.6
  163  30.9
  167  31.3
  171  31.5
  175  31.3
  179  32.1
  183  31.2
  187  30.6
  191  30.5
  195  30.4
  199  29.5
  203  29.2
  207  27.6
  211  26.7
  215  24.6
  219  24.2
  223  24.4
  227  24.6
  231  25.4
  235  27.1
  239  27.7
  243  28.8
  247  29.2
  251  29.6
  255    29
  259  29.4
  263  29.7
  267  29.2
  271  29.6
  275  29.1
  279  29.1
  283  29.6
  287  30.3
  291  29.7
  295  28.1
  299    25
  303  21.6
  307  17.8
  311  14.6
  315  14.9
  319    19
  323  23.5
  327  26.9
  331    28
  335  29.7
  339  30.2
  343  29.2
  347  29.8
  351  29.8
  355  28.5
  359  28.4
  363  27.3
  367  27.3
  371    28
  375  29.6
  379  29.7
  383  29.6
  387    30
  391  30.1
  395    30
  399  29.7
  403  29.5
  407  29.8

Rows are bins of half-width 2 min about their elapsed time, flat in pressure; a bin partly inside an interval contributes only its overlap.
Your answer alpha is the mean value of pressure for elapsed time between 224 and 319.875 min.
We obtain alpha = 26.2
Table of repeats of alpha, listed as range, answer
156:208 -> 30.7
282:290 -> 30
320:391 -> 28.5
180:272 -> 28.2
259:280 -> 29.4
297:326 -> 19.7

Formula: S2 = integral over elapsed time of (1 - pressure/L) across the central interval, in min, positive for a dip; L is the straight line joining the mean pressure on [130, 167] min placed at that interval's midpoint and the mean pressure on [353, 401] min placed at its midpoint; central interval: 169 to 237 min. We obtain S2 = 5.6 min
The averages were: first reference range 31.3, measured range 28.3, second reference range 29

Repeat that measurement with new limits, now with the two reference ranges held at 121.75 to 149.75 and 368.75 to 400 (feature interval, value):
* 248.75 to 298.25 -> 2.0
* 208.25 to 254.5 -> 6.2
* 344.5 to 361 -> 0.4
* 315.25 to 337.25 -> 3.9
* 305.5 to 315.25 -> 4.6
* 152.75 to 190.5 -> 0.0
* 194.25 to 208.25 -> 0.9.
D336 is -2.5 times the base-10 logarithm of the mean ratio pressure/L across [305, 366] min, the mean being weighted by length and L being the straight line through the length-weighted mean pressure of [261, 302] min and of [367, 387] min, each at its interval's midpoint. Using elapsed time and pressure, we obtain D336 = 0.15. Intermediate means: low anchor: 28.8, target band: 25.2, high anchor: 29.1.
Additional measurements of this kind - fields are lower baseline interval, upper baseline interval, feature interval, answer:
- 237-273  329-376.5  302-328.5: 0.43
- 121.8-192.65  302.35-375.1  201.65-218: 0.11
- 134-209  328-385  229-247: 0.10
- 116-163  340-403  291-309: 0.25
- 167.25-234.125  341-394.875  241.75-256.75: -0.02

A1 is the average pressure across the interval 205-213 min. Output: 27.1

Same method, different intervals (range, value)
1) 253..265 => 29.4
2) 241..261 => 29.2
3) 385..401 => 30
